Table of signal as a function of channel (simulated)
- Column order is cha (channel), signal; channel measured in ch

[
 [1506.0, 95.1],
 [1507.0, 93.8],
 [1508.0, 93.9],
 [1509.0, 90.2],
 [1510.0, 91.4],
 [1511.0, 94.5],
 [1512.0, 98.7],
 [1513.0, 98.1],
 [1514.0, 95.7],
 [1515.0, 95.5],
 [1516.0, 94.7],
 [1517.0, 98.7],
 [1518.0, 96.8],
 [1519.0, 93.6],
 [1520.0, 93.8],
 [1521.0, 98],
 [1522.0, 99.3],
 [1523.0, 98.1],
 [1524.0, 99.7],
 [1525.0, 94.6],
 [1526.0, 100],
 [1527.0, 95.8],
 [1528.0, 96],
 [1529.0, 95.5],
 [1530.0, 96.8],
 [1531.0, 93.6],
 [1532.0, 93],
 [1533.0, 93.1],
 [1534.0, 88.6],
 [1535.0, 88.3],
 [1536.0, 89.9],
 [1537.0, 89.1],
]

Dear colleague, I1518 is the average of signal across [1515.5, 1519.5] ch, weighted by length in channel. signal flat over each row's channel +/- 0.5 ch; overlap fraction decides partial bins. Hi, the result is 95.9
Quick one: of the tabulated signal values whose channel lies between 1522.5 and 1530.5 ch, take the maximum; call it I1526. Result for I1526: 100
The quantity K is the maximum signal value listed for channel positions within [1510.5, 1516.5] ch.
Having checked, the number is 98.7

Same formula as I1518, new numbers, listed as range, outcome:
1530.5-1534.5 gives 92.1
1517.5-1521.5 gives 95.5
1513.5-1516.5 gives 95.3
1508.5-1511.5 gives 92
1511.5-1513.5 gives 98.4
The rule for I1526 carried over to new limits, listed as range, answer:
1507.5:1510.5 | 93.9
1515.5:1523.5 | 99.3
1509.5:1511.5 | 94.5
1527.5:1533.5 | 96.8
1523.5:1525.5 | 99.7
